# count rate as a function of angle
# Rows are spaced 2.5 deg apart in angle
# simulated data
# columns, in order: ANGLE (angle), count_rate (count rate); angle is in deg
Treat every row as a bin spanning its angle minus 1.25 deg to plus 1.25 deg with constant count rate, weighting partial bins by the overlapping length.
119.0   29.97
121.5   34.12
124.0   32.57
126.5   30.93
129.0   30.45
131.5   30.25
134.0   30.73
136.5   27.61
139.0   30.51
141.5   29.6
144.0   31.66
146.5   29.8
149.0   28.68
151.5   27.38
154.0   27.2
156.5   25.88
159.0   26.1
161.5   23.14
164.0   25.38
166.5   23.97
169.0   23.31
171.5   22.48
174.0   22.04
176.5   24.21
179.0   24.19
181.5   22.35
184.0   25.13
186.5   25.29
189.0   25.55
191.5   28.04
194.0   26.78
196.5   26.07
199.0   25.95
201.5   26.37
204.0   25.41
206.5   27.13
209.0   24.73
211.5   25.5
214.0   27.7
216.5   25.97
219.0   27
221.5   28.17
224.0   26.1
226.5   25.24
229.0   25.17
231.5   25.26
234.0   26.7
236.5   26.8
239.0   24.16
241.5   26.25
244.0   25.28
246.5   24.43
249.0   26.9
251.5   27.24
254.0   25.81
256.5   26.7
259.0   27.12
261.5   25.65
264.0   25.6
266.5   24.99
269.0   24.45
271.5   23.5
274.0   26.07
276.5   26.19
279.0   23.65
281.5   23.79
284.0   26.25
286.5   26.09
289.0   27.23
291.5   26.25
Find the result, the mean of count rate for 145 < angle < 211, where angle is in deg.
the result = 25.5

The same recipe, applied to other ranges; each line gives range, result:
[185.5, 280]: 25.9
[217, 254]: 26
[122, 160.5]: 29.3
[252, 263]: 26.4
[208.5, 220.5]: 26.3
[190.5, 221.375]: 26.4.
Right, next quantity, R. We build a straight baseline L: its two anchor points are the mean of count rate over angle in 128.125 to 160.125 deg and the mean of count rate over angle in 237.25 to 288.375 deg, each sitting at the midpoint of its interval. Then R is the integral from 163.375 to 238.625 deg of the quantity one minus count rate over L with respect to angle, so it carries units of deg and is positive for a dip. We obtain 5.0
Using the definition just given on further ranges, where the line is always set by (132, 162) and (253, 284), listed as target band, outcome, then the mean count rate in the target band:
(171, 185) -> 2.1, 23.4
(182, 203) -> 0.9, 26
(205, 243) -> 0.5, 26.1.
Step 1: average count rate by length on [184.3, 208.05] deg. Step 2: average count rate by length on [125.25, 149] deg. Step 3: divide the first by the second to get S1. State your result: 0.87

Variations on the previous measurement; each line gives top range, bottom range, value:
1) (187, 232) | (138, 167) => 0.95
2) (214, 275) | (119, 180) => 0.94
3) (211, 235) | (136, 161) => 0.93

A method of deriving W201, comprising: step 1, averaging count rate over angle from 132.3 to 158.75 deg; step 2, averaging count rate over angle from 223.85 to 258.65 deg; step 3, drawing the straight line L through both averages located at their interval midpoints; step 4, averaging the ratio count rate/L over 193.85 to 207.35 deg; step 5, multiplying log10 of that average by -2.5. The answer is 0.04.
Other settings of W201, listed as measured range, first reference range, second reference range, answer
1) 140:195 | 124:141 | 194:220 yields 0.10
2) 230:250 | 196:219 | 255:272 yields 0.00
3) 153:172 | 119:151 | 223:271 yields 0.18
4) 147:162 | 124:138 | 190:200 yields 0.09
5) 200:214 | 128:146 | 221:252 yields 0.05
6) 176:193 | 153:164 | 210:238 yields 0.03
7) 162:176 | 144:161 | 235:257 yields 0.17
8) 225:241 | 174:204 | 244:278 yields 0.00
